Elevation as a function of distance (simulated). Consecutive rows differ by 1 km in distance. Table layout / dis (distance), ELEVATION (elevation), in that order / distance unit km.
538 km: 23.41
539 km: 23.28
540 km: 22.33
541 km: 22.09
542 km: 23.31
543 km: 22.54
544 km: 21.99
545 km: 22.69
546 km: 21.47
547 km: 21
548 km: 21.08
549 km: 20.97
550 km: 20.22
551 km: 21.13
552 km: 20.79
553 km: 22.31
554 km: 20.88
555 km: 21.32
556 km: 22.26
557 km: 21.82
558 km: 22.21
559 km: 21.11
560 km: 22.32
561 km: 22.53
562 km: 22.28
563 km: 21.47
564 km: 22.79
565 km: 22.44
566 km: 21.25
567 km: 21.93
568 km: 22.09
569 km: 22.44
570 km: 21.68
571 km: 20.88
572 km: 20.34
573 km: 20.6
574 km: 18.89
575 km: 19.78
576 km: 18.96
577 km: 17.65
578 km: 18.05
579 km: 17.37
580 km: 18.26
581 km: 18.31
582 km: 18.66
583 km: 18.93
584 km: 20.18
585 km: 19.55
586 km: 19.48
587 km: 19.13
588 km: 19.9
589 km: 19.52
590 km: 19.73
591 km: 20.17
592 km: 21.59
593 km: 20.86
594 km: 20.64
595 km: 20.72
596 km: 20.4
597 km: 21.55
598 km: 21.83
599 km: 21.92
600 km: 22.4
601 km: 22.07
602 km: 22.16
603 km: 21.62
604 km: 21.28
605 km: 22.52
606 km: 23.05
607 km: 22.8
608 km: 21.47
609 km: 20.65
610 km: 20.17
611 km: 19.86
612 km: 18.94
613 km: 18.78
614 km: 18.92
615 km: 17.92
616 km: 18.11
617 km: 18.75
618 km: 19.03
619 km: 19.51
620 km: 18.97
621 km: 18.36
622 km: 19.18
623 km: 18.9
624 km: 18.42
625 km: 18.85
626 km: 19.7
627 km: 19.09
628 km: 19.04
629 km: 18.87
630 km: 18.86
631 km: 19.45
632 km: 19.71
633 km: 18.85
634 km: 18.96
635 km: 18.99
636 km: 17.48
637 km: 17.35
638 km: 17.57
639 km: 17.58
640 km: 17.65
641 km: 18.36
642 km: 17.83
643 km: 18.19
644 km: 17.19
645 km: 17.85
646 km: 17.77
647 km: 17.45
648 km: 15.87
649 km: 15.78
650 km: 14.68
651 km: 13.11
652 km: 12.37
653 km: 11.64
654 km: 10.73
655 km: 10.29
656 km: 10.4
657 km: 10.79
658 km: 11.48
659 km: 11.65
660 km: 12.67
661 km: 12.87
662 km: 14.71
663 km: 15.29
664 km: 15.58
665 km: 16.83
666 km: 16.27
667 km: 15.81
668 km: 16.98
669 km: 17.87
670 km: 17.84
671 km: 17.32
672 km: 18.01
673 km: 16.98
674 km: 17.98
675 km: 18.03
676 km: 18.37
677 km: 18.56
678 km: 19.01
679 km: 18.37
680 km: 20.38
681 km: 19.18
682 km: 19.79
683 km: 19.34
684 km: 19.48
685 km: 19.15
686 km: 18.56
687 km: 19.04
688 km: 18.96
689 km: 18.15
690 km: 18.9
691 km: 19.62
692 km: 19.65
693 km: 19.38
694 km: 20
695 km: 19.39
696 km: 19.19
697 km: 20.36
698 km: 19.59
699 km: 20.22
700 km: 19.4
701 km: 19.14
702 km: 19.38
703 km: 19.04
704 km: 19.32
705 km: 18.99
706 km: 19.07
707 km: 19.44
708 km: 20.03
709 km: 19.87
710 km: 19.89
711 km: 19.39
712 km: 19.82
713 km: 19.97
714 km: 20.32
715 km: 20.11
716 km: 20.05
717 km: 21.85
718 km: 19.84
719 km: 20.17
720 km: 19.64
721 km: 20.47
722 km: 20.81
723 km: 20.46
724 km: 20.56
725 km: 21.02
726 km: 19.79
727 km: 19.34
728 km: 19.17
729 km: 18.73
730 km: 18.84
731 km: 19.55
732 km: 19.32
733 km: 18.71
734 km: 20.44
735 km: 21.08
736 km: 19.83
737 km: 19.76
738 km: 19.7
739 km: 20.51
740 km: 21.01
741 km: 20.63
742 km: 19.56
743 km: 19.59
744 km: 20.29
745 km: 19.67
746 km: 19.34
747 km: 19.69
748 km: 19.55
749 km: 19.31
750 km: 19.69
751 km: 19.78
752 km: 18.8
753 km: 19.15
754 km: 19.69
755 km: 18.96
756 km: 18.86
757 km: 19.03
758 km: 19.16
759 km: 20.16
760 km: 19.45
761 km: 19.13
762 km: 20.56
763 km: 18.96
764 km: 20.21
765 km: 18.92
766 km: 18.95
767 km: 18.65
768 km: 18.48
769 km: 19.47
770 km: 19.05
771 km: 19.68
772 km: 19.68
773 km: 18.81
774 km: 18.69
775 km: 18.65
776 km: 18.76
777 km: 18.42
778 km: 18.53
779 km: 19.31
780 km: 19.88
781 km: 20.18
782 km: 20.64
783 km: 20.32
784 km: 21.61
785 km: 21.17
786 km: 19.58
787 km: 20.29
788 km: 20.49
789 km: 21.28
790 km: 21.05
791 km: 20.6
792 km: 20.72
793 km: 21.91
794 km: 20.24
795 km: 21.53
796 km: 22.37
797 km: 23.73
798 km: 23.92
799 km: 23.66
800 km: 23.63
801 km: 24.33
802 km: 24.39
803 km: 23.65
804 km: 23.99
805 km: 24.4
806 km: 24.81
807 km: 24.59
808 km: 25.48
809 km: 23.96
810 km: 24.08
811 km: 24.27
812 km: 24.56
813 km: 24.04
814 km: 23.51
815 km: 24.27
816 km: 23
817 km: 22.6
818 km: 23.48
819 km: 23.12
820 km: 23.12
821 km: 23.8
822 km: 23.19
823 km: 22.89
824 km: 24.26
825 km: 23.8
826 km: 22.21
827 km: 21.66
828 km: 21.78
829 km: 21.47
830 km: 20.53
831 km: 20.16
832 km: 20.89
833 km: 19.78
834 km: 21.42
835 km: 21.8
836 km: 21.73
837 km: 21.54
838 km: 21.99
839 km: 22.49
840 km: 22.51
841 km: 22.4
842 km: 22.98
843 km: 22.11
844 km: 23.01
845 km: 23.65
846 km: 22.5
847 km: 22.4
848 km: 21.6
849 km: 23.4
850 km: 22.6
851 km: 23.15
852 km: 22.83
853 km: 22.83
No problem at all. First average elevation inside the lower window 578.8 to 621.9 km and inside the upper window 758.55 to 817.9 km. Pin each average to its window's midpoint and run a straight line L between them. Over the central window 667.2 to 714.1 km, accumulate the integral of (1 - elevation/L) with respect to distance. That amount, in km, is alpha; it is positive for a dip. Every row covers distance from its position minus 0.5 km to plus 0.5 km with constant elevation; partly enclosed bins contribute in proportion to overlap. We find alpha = 3.8 km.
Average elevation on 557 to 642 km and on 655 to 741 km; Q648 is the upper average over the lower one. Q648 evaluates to 0.9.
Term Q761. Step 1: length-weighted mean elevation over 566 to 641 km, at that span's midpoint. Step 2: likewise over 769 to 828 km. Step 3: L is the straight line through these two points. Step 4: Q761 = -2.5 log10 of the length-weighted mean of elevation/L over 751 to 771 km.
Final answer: 0.12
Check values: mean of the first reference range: 19.8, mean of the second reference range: 22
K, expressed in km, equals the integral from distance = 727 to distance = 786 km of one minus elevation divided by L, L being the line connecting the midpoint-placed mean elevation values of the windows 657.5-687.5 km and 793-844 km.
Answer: 2.5 km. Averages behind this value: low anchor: 17.1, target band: 19.5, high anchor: 22.9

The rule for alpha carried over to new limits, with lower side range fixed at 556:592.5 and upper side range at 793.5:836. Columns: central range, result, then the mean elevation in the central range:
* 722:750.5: 3.0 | 19.8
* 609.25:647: 4.3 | 18.6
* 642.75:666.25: 7.9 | 14.2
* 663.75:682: 3.1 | 17.8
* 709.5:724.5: 1.2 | 20.2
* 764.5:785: 2.9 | 19.4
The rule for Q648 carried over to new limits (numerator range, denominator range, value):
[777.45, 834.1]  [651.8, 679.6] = 1.47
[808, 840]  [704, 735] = 1.14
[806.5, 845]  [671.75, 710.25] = 1.19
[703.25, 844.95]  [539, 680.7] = 1.10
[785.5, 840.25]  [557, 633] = 1.12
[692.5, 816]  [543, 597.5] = 0.99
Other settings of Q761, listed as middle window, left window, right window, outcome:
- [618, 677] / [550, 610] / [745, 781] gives 0.213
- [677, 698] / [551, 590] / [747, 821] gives 0.086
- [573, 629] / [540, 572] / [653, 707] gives 0.016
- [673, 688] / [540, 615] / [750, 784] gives 0.065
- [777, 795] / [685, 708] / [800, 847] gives 0.075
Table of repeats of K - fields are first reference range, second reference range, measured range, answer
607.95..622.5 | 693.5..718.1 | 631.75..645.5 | 0.9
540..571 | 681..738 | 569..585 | 1.6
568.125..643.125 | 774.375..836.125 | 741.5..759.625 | 1.7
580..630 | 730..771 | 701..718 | -0.1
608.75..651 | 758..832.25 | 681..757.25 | 1.6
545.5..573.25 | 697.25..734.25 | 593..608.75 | -0.5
